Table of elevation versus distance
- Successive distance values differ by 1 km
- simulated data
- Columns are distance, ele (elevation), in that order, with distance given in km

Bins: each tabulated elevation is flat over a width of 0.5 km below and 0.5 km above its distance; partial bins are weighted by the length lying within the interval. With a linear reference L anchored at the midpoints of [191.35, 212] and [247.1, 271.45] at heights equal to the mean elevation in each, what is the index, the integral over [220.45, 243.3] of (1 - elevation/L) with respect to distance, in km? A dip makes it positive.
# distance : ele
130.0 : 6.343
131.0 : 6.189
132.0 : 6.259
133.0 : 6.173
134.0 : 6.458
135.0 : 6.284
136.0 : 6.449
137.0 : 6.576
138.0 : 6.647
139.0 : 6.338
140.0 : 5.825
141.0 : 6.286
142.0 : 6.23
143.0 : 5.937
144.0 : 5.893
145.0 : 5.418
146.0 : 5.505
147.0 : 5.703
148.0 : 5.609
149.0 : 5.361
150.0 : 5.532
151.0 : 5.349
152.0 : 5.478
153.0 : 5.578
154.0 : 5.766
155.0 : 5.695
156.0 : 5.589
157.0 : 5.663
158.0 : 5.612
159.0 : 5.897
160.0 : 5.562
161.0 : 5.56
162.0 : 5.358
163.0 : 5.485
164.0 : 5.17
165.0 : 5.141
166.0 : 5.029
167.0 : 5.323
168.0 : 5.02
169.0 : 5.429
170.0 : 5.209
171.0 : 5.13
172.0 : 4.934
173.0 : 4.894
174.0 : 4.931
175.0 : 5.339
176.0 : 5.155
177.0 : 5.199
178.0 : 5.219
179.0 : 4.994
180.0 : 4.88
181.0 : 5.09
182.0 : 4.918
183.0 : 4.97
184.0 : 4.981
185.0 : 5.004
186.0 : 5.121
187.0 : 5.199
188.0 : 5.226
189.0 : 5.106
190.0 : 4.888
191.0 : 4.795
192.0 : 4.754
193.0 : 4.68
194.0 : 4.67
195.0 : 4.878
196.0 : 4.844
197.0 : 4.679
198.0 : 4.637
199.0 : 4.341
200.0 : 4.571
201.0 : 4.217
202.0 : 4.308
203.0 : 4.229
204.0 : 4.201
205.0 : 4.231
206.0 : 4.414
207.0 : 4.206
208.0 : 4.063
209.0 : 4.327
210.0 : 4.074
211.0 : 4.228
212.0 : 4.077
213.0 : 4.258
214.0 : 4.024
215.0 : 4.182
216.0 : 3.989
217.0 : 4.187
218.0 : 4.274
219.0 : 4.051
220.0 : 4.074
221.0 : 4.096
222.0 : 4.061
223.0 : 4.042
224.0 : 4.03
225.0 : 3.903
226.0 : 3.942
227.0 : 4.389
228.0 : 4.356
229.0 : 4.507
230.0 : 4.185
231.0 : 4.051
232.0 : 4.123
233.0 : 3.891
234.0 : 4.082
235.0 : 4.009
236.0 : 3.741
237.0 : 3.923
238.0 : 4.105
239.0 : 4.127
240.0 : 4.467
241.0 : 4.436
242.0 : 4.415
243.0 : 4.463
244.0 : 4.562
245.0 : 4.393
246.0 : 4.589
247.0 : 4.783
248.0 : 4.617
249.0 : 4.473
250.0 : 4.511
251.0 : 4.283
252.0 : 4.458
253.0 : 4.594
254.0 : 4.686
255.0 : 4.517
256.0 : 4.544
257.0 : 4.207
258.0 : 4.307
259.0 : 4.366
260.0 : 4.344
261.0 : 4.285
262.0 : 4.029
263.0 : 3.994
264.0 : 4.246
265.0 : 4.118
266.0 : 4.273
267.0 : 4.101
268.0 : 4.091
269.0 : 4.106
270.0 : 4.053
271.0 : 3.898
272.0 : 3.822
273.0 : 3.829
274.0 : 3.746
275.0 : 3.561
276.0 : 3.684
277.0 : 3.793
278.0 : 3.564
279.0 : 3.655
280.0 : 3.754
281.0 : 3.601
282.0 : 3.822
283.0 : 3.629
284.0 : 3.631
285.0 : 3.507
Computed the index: 1.1 km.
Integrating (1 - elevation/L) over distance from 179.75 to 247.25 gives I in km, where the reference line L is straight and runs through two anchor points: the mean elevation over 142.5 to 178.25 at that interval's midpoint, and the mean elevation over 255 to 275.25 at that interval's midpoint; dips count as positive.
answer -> 5.0 km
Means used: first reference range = 5.41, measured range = 4.4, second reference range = 4.11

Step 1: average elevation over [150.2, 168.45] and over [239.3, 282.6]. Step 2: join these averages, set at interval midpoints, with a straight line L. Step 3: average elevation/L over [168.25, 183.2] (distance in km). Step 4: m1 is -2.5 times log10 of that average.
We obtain 0.04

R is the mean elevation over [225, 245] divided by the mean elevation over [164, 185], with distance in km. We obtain 0.82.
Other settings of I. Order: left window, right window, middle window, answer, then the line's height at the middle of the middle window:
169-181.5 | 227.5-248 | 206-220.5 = 1.4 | 4.59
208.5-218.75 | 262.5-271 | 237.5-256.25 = -1.6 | 4.13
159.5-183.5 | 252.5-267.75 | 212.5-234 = 2.5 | 4.66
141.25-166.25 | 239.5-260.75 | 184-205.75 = 1.8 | 5.11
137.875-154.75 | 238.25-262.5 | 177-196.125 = 1.0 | 5.25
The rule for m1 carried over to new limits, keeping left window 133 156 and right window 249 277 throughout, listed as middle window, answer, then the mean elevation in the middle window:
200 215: 0.182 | 4.22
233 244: 0.086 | 4.18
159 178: 0.065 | 5.23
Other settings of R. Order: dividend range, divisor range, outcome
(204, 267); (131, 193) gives 0.77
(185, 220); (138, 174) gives 0.81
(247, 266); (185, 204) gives 0.93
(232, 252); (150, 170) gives 0.79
